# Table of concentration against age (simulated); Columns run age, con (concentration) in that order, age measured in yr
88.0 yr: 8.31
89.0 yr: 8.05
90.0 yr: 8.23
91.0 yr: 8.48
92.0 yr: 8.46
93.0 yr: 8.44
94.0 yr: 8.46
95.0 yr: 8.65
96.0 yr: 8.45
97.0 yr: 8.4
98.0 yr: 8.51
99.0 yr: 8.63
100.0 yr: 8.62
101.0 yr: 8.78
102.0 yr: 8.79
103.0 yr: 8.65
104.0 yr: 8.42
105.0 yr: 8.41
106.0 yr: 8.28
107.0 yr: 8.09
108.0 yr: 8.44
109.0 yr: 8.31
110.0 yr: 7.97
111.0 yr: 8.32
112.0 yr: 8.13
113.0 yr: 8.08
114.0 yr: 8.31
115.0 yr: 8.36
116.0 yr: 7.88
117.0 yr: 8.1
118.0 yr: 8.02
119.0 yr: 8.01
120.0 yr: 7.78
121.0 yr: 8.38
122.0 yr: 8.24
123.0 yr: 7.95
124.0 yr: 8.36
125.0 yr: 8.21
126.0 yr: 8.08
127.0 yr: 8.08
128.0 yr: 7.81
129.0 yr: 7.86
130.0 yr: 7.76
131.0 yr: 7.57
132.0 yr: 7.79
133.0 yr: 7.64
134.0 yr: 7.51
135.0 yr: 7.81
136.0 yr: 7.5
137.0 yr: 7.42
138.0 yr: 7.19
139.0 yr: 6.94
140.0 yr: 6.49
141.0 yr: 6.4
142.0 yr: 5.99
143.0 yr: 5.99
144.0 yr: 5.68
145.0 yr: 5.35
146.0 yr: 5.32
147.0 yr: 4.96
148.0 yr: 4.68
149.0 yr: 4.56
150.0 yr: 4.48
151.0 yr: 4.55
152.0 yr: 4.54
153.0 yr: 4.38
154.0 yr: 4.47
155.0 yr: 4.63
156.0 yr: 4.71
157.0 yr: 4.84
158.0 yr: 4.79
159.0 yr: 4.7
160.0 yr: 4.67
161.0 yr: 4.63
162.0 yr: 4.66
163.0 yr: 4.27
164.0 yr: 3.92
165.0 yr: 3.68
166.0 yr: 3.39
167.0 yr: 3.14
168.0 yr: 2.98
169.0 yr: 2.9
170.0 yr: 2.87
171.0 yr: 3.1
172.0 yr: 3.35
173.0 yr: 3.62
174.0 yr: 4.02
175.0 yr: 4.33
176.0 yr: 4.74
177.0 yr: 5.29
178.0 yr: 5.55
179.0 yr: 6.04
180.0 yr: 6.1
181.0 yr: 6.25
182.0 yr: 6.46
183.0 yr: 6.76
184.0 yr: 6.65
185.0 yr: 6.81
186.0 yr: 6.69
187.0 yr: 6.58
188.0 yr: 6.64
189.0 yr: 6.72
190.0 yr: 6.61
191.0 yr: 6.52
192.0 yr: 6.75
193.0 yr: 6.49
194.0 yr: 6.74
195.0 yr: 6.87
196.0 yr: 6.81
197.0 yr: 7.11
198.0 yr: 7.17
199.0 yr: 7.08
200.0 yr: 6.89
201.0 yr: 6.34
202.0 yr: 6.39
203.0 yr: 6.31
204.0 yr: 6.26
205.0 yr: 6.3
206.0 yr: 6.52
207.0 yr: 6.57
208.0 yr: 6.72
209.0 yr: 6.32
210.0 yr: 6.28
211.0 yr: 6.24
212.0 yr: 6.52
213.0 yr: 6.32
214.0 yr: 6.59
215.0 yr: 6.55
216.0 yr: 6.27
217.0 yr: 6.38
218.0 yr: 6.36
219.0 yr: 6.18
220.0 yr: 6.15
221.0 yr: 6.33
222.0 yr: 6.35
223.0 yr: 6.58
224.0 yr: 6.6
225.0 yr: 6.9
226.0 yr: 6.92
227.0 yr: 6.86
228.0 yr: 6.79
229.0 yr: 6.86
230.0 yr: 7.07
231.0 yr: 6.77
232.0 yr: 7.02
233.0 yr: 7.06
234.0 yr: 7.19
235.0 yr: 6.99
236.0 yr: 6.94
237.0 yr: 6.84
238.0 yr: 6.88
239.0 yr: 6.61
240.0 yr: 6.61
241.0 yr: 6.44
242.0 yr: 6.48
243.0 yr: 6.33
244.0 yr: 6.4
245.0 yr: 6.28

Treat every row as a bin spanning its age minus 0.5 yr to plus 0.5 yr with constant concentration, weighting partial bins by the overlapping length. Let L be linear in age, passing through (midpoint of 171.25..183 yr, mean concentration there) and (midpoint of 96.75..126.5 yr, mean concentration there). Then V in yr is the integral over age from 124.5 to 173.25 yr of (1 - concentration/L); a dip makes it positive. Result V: 8.3 yr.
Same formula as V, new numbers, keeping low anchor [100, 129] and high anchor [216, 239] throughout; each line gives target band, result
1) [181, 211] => 2.17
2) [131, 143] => 1.22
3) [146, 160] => 5.53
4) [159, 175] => 8.07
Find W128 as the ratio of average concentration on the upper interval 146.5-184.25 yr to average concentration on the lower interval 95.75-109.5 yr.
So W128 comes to 0.5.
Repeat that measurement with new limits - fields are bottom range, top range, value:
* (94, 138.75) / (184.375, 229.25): 0.81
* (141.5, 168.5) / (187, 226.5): 1.43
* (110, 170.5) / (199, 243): 1.06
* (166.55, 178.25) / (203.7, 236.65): 1.74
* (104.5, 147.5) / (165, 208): 0.76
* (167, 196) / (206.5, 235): 1.20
